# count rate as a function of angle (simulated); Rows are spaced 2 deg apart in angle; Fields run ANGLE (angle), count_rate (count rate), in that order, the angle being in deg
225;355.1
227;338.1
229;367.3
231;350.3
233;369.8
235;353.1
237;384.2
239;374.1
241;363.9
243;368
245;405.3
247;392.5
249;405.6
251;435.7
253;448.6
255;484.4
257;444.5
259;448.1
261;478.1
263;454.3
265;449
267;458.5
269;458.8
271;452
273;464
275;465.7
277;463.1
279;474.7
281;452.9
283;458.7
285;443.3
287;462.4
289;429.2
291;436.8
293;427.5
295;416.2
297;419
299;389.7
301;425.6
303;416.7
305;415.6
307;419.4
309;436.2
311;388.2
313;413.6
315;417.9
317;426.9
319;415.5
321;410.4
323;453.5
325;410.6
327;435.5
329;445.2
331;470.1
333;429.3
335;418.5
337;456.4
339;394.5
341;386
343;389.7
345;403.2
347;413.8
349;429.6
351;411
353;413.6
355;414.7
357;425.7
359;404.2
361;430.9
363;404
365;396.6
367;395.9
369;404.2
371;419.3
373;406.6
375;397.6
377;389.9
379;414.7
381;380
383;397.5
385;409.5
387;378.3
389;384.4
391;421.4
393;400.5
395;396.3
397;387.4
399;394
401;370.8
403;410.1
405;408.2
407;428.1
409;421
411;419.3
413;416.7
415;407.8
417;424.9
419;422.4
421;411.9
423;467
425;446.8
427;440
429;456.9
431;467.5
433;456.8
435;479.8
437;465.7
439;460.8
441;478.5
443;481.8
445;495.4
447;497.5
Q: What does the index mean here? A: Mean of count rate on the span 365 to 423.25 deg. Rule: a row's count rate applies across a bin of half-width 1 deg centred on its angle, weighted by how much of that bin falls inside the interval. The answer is 405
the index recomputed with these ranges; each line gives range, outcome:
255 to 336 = 438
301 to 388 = 414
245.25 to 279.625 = 450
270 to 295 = 451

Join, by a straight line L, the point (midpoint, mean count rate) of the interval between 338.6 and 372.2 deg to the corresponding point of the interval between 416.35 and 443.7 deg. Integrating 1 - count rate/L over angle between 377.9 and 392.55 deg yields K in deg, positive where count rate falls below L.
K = 1.0 deg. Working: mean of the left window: 408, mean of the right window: 454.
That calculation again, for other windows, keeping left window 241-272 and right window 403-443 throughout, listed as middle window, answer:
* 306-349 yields 1.73 deg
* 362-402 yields 3.88 deg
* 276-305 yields 0.09 deg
